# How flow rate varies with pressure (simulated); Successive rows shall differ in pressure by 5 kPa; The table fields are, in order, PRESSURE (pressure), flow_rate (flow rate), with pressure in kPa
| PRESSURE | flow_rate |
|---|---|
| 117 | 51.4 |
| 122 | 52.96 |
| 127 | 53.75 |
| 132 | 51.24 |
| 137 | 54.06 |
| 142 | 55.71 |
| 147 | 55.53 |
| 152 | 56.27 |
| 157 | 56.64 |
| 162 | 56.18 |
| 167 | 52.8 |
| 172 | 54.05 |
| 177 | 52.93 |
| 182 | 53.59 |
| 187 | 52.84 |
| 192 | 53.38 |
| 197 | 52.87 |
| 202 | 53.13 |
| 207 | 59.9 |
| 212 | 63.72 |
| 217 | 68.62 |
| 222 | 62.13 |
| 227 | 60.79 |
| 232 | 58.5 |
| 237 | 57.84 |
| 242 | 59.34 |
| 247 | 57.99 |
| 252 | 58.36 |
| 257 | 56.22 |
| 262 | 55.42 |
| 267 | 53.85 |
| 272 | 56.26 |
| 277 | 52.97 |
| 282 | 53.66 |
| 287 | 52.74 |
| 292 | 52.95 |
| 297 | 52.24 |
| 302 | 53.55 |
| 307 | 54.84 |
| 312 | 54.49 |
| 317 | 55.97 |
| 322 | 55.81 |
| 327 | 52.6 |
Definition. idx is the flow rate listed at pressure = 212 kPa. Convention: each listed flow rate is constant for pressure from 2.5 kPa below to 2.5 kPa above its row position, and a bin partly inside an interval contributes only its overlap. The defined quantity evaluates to 63.72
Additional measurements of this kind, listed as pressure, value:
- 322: 55.81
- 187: 52.84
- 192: 53.38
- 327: 52.6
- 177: 52.93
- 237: 57.84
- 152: 56.27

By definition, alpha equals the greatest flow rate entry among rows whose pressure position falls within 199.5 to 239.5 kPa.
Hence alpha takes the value 68.62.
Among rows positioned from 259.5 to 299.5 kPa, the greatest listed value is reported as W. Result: 56.26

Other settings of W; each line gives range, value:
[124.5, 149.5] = 55.71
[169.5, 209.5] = 59.9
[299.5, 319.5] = 55.97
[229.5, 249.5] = 59.34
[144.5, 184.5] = 56.64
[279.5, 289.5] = 53.66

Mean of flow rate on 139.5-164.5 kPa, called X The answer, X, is 56.1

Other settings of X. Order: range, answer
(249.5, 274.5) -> 56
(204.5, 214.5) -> 61.8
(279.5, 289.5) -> 53.2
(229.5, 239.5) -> 58.2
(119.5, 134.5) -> 52.6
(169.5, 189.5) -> 53.4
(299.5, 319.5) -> 54.7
